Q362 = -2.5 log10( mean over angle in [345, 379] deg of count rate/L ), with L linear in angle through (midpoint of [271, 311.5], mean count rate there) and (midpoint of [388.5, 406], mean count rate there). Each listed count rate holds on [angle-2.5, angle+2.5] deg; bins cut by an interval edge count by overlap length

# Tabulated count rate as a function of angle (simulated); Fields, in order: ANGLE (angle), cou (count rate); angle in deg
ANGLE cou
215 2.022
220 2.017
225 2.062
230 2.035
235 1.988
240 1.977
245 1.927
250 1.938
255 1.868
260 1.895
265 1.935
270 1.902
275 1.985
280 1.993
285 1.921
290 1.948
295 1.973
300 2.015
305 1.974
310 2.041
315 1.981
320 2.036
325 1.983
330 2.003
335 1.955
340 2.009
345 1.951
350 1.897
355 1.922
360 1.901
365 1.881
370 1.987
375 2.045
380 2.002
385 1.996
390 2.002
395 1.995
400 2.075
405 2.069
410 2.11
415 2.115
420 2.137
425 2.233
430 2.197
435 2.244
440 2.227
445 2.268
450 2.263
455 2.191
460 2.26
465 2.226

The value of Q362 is 0.04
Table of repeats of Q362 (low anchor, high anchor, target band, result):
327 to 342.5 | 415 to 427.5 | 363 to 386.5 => 0.05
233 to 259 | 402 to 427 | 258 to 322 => 0.01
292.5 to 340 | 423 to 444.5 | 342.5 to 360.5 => 0.08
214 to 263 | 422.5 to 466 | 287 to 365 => 0.06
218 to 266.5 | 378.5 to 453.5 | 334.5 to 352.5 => 0.06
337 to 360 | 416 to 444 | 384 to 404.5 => 0.03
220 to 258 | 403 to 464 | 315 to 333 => 0.04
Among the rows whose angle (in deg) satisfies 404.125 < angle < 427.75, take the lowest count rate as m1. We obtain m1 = 2.069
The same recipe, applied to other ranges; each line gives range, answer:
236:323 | 1.868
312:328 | 1.981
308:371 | 1.881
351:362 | 1.901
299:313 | 1.974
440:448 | 2.227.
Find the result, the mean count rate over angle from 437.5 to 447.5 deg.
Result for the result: 2.25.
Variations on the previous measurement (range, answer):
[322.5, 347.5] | 1.98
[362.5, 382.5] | 1.98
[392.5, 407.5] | 2.05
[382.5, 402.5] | 2.02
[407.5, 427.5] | 2.15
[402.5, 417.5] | 2.1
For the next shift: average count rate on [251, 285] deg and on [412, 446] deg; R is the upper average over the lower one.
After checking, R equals 1.14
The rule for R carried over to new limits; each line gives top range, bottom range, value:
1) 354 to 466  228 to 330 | 1.07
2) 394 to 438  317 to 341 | 1.07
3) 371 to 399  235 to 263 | 1.04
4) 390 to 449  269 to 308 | 1.09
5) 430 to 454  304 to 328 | 1.12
